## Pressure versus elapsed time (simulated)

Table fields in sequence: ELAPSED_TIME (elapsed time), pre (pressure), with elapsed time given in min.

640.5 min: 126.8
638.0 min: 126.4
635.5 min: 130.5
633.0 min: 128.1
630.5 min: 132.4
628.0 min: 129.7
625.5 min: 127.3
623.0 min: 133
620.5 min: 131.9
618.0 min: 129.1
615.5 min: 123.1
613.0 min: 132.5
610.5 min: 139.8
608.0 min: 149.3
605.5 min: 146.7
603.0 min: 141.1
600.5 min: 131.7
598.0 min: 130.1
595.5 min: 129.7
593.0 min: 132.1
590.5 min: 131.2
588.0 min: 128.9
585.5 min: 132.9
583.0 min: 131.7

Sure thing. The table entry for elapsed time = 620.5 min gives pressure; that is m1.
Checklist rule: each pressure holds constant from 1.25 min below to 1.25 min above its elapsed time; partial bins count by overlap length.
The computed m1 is 131.9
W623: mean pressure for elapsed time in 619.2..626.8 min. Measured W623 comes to 131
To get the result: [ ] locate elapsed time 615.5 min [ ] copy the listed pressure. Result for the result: 123.1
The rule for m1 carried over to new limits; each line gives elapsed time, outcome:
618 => 129.1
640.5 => 126.8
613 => 132.5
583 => 131.7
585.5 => 132.9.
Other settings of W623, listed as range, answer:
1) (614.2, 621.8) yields 128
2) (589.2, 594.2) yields 132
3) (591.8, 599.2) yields 131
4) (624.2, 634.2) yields 129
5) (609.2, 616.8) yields 132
